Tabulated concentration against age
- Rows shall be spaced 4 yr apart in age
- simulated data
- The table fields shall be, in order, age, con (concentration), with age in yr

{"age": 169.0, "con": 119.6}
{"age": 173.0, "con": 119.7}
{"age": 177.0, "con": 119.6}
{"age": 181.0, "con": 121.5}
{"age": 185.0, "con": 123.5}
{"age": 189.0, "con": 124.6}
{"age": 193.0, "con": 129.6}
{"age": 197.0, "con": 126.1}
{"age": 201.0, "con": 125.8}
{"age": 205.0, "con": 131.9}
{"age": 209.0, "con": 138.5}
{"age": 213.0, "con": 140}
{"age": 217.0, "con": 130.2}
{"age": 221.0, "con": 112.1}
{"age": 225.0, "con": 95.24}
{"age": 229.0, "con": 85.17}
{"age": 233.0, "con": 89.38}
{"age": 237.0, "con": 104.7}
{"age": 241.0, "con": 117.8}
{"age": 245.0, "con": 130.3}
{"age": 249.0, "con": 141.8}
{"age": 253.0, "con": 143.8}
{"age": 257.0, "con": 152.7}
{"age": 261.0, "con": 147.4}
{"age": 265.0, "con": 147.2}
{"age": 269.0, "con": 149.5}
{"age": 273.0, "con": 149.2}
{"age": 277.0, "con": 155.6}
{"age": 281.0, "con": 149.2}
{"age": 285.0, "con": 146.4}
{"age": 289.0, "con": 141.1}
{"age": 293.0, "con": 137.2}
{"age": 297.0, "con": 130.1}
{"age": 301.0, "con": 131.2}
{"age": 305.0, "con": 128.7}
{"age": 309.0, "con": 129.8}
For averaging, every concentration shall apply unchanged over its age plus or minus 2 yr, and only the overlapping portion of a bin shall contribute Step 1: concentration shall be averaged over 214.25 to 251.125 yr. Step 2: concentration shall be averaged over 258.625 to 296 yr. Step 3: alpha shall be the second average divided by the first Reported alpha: 1.3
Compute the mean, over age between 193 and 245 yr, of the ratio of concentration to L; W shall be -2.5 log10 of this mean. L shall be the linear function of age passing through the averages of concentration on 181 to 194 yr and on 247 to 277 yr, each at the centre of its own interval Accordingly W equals 0.14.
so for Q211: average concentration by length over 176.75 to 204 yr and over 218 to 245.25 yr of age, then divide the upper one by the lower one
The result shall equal 0.8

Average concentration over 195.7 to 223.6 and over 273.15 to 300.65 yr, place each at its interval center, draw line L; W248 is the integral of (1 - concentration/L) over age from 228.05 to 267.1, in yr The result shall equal 2.5 yr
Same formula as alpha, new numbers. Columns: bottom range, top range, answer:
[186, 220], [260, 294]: 1.13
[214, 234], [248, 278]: 1.41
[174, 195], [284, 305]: 1.10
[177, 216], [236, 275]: 1.08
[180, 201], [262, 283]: 1.20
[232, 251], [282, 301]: 1.17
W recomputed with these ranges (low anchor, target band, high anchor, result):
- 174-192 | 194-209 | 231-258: -0.05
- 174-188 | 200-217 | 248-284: -0.03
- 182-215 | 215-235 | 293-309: 0.26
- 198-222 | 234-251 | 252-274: 0.17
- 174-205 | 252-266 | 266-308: -0.09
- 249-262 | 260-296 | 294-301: -0.06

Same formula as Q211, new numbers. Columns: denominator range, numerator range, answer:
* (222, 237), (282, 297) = 1.51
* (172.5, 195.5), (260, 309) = 1.15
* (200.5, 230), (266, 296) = 1.21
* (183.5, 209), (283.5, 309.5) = 1.06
